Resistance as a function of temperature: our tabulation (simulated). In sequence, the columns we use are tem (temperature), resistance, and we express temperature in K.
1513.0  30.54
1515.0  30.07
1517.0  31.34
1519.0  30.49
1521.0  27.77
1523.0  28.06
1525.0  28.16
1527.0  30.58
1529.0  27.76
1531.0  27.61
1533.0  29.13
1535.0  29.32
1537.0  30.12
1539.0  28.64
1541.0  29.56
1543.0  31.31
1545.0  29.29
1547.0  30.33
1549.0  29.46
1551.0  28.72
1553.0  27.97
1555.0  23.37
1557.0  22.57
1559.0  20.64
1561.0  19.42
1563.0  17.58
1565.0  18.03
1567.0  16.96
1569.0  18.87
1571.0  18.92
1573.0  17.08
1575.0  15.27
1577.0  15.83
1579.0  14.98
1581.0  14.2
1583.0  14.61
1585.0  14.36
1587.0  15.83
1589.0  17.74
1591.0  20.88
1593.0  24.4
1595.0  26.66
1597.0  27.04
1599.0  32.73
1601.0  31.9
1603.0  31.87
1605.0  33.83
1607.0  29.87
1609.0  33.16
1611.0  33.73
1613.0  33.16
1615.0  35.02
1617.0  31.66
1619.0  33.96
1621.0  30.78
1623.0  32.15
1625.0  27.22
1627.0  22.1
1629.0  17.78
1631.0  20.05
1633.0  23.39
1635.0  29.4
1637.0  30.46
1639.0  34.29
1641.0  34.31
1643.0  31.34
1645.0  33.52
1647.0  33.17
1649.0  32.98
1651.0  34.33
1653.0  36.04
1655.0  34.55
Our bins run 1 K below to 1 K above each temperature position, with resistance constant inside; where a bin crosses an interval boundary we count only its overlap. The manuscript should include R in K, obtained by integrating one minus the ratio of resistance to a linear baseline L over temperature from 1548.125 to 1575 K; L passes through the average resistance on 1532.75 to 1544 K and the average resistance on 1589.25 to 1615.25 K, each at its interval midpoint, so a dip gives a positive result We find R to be 7.7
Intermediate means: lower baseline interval 29.7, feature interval 21.2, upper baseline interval 29.8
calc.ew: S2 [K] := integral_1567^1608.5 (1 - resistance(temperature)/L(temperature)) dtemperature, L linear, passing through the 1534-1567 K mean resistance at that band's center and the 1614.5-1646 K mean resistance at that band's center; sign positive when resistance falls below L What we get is 8.4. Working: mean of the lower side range 25.7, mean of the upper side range 29.1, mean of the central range 21.9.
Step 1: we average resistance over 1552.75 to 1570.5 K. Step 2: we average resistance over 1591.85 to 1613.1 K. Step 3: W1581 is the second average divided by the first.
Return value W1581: 1.5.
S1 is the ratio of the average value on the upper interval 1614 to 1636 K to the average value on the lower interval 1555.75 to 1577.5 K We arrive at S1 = 1.5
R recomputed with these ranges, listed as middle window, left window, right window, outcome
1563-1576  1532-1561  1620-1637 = 4.58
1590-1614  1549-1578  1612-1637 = -4.32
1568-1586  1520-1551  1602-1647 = 8.27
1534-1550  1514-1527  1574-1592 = -3.24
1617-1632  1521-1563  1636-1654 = 2.56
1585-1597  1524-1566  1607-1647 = 3.15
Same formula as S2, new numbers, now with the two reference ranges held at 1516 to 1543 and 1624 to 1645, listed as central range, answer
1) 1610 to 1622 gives -2.33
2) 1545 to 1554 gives -0.09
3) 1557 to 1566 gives 2.93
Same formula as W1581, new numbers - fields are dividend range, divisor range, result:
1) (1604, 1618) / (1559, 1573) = 1.79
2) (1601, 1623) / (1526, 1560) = 1.16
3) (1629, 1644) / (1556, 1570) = 1.48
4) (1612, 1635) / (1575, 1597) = 1.53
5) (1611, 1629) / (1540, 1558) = 1.08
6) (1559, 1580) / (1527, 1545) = 0.60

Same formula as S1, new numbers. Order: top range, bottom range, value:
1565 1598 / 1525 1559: 0.65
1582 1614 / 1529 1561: 0.96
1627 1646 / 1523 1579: 1.14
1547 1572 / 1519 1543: 0.77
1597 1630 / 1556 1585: 1.76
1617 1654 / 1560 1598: 1.63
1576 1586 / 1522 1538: 0.51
